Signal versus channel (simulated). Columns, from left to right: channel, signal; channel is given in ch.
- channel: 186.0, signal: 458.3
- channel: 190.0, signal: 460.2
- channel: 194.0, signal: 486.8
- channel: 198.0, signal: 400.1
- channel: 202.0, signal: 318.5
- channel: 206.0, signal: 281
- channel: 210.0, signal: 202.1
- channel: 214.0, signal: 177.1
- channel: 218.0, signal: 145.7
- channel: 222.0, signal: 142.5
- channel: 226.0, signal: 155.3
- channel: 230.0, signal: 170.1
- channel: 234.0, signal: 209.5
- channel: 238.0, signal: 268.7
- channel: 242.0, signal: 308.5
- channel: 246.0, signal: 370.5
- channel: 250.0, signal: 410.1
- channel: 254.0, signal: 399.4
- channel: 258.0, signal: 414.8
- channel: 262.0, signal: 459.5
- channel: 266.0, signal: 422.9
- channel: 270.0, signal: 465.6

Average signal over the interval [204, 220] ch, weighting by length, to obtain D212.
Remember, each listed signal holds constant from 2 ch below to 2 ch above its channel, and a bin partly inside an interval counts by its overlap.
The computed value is 201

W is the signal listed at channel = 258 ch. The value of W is 414.8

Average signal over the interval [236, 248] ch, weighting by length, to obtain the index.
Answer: 316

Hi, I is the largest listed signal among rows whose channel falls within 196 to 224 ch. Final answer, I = 400.1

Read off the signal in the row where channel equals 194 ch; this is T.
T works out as 486.8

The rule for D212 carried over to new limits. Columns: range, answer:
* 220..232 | 156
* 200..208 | 300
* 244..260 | 399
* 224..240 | 201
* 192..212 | 338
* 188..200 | 449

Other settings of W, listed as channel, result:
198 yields 400.1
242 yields 308.5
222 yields 142.5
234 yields 209.5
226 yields 155.3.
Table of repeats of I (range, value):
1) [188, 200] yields 486.8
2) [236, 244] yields 308.5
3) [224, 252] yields 410.1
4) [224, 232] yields 170.1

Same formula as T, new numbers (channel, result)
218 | 145.7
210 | 202.1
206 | 281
